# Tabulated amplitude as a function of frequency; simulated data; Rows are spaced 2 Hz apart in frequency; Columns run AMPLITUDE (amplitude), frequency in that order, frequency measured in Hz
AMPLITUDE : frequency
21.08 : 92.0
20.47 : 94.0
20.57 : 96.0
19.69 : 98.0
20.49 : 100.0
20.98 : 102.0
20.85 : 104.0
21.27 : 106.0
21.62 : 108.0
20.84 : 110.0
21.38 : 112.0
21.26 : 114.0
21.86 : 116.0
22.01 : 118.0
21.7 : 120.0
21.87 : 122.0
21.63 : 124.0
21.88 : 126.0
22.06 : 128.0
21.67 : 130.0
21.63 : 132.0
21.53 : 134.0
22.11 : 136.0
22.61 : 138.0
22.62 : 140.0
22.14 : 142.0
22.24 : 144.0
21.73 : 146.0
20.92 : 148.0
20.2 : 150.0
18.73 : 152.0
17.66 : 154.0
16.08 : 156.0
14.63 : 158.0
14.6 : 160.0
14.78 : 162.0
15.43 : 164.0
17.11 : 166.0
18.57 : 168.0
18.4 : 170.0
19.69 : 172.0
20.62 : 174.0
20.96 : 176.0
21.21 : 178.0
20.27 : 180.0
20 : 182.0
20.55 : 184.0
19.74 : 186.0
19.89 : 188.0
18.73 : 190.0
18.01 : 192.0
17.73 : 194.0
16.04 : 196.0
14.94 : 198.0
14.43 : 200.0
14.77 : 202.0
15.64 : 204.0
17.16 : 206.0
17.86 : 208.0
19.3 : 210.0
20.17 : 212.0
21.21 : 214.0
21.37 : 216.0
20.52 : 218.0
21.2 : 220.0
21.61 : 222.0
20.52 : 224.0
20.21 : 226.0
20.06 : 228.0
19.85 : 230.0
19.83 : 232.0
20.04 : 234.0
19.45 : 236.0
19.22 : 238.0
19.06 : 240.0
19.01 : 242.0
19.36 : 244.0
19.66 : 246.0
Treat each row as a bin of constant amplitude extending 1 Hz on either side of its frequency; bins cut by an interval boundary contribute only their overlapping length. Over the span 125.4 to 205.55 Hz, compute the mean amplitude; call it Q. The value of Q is 19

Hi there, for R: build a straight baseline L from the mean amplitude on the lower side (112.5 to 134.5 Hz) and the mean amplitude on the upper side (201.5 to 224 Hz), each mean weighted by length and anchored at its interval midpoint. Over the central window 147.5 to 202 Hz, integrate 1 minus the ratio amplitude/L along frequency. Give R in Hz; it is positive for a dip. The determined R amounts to 6.12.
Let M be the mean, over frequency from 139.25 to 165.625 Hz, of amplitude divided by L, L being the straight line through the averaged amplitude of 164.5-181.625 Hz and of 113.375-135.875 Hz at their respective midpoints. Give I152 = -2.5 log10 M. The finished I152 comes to 0.11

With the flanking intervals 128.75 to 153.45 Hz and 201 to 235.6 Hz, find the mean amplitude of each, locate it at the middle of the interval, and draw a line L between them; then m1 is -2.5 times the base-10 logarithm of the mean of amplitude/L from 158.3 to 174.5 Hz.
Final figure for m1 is 0.21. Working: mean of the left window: 21.4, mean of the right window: 19.5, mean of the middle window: 17.2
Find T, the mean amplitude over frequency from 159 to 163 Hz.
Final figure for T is 14.7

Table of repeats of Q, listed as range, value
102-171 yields 20.2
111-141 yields 21.9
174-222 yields 18.9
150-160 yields 16.9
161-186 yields 19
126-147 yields 22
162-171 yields 17.1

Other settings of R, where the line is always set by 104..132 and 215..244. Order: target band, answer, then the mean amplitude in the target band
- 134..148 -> -0.5 Hz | 22.1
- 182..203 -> 3.1 Hz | 17.6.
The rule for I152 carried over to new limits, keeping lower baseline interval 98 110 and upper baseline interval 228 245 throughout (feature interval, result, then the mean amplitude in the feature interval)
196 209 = 0.25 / 15.8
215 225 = -0.07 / 21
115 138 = -0.06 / 21.8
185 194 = 0.06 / 18.9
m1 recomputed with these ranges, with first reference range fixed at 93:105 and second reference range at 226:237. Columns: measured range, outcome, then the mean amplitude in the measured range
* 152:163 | 0.266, 15.8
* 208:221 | -0.025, 20.4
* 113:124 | -0.068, 21.7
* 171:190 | -0.006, 20.2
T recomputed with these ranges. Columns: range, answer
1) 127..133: 21.8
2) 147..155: 19.4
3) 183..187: 20.1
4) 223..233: 20.1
